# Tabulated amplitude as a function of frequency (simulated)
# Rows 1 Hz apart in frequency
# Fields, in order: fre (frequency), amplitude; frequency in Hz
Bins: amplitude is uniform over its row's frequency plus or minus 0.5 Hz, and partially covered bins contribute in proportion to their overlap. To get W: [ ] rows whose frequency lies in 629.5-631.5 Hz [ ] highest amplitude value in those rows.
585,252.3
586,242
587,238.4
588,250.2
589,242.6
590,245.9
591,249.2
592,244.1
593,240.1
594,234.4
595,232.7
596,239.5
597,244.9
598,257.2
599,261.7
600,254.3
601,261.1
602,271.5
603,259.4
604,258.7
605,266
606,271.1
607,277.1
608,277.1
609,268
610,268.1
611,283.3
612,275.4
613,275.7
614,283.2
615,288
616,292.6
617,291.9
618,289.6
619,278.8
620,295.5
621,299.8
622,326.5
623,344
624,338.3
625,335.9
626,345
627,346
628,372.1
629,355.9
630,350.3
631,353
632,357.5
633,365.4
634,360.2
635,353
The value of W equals 353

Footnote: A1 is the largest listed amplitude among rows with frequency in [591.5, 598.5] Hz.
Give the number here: 257.2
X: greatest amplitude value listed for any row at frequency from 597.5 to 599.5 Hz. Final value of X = 261.7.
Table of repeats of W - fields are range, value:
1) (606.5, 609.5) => 277.1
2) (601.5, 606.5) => 271.5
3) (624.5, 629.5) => 372.1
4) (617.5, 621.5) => 299.8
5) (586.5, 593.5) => 250.2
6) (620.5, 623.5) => 344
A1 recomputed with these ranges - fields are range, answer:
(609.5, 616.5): 292.6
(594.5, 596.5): 239.5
